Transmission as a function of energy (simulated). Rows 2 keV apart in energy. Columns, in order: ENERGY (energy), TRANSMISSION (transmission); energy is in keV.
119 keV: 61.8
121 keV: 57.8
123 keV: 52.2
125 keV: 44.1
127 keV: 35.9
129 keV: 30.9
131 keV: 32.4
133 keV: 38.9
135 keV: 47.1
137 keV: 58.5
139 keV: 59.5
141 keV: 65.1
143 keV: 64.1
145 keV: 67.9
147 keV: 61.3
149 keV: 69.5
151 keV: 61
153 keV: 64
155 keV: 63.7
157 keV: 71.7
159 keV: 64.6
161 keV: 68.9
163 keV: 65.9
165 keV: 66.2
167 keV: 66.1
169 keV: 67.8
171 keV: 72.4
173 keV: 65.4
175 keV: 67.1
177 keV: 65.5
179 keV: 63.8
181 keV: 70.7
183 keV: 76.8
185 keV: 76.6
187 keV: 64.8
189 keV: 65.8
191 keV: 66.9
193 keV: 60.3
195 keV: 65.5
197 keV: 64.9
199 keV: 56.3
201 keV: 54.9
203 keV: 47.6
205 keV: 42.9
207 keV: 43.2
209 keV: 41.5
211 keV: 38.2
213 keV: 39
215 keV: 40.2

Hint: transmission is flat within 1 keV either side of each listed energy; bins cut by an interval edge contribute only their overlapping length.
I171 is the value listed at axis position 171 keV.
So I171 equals 72.4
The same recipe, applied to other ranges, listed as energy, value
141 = 65.1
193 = 60.3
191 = 66.9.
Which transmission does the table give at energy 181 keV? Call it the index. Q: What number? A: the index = 70.7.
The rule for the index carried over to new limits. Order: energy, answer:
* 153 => 64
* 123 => 52.2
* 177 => 65.5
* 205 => 42.9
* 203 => 47.6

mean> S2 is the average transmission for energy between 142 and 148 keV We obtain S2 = 64.4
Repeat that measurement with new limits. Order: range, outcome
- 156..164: 67.8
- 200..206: 48.5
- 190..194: 63.6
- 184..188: 70.7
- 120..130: 44.2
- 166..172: 68.8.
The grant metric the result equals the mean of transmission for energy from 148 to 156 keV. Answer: 64.5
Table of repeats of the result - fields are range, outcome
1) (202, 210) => 43.8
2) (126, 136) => 37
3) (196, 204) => 55.9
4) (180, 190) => 70.9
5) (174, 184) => 68.8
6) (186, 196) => 64.7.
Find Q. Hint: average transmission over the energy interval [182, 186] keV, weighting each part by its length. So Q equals 76.7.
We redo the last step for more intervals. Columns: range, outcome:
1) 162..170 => 66.5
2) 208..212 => 39.9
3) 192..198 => 63.6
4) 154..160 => 66.7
